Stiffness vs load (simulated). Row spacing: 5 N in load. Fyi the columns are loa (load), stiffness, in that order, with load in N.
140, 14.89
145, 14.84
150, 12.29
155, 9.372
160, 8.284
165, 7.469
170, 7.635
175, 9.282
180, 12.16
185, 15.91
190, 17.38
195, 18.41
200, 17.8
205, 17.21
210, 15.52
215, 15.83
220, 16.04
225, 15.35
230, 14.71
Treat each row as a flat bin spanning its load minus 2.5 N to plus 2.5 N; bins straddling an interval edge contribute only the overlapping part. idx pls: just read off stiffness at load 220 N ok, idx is 16.04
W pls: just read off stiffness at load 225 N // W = 15.35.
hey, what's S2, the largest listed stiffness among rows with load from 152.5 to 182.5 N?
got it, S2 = 12.16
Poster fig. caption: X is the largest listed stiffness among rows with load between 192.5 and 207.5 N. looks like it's 18.41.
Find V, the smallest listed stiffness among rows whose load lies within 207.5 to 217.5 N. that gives 15.52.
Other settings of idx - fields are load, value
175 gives 9.282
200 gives 17.8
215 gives 15.83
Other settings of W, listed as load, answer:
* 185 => 15.91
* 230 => 14.71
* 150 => 12.29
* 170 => 7.635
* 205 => 17.21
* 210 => 15.52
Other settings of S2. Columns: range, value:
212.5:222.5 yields 16.04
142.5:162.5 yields 14.84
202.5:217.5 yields 17.21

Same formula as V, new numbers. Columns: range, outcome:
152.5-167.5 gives 7.469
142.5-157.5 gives 9.372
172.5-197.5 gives 9.282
